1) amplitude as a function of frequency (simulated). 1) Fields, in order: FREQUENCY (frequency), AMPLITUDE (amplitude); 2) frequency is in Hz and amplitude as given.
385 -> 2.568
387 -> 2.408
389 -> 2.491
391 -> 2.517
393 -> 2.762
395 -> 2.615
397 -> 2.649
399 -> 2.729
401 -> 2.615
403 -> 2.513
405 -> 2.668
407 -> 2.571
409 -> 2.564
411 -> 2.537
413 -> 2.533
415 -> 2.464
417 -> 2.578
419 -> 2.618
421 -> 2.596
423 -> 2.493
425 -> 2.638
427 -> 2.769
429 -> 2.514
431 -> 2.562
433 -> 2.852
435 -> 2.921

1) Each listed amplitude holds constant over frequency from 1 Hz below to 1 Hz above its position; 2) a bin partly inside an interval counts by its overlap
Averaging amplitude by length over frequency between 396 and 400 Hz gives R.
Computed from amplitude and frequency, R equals 2.69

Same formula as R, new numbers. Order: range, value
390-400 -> 2.65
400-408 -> 2.59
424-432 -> 2.62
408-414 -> 2.54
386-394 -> 2.54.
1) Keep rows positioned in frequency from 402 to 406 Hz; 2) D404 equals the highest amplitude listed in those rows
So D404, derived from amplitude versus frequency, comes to 2.668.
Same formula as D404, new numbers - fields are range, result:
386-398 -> 2.762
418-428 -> 2.769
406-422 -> 2.618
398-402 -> 2.729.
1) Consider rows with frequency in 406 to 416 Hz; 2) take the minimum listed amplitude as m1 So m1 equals 2.464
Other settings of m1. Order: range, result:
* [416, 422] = 2.578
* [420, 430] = 2.493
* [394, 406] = 2.513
